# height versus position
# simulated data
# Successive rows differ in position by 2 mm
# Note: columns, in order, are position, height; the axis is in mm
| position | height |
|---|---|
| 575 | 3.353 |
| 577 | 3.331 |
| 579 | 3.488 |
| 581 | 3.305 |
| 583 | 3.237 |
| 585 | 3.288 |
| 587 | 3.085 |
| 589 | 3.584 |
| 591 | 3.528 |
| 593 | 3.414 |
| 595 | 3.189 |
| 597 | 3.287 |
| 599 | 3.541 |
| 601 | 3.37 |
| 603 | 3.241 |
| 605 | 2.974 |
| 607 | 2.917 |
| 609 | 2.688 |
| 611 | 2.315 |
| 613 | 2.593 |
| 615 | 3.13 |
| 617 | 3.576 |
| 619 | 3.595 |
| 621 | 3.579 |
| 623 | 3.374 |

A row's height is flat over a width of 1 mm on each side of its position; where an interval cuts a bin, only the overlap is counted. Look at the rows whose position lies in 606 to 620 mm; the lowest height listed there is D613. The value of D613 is 2.315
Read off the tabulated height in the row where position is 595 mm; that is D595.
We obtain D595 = 3.189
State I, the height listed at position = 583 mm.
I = 3.237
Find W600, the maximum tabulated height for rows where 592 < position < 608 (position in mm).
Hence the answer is 3.541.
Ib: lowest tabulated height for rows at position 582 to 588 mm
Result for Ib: 3.085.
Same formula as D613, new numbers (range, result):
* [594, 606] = 2.974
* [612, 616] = 2.593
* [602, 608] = 2.917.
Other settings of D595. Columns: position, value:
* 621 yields 3.579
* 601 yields 3.37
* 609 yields 2.688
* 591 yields 3.528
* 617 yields 3.576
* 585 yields 3.288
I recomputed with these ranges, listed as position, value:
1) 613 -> 2.593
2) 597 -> 3.287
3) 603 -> 3.241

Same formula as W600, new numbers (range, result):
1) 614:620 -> 3.595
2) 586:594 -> 3.584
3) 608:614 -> 2.688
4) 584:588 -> 3.288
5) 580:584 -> 3.305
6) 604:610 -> 2.974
